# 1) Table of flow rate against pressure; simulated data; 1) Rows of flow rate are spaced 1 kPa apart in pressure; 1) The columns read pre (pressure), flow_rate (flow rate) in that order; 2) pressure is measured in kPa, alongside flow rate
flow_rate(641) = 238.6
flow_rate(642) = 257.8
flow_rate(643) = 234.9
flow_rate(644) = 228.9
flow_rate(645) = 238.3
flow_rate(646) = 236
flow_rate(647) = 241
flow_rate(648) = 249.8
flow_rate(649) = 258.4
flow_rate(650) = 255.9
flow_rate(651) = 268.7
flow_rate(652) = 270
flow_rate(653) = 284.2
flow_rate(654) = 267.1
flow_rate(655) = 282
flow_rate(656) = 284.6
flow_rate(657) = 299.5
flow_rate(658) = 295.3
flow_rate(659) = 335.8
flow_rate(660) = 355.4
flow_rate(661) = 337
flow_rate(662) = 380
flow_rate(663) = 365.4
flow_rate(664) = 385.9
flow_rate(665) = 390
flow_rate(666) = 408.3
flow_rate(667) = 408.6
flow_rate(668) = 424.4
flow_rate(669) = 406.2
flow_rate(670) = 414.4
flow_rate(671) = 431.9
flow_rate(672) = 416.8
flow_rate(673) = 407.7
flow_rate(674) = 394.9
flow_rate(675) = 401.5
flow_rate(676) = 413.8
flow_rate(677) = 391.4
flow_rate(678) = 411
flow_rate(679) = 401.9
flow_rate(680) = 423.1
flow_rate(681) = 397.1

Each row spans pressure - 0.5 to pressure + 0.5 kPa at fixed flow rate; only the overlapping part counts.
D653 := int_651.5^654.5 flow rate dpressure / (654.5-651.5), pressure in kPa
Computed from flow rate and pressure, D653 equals 274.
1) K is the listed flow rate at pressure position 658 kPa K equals 295.3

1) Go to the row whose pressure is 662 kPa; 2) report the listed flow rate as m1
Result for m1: 380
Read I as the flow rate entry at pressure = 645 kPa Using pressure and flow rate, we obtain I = 238.3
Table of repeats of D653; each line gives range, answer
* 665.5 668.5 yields 414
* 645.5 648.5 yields 242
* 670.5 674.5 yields 413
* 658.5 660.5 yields 346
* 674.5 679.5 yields 404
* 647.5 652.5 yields 261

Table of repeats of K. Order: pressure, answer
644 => 228.9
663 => 365.4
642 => 257.8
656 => 284.6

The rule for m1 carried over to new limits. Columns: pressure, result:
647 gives 241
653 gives 284.2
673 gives 407.7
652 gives 270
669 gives 406.2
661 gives 337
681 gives 397.1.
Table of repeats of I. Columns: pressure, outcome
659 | 335.8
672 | 416.8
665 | 390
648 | 249.8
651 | 268.7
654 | 267.1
